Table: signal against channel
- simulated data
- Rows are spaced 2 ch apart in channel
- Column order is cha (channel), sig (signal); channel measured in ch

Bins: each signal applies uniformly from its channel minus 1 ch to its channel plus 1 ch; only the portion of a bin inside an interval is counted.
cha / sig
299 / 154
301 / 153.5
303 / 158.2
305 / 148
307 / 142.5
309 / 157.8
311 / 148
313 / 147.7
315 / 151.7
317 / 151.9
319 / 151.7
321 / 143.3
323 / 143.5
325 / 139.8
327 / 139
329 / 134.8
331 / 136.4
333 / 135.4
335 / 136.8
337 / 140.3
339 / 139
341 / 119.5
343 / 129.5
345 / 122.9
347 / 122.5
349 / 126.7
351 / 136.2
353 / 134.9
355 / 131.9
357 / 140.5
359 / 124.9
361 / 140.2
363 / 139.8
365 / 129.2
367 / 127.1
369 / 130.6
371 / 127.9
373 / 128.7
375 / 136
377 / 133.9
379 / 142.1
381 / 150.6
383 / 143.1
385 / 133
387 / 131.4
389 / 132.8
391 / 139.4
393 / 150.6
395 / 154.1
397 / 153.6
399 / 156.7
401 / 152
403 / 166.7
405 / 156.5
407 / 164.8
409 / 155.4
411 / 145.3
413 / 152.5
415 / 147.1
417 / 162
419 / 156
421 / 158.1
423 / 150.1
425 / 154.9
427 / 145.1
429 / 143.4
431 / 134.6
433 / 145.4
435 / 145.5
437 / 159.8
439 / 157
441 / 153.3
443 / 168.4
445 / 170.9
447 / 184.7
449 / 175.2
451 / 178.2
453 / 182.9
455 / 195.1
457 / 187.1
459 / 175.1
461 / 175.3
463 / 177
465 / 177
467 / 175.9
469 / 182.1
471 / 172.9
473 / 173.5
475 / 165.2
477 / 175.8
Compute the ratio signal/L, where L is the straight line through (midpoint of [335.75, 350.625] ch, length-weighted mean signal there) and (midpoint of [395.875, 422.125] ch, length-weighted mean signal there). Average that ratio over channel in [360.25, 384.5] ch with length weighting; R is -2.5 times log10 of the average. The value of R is 0.04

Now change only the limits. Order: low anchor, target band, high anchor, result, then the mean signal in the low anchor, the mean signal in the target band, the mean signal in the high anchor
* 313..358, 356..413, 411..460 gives 0.05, 137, 143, 161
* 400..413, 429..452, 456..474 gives 0.06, 156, 160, 177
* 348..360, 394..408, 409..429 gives -0.08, 133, 158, 152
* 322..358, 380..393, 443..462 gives 0.10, 134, 139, 180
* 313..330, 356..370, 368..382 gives 0.04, 145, 133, 136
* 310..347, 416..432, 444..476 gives 0.11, 139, 151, 178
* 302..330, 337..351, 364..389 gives 0.10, 147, 128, 134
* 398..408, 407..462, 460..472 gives 0.04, 159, 161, 177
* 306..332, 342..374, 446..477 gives 0.18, 145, 131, 178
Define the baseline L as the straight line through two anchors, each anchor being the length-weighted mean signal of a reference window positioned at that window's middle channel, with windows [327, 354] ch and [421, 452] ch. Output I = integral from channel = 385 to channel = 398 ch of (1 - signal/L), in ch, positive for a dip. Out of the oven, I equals 0.3 ch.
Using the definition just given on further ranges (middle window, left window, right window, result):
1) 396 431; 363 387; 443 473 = 0.3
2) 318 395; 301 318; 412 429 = 8.1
